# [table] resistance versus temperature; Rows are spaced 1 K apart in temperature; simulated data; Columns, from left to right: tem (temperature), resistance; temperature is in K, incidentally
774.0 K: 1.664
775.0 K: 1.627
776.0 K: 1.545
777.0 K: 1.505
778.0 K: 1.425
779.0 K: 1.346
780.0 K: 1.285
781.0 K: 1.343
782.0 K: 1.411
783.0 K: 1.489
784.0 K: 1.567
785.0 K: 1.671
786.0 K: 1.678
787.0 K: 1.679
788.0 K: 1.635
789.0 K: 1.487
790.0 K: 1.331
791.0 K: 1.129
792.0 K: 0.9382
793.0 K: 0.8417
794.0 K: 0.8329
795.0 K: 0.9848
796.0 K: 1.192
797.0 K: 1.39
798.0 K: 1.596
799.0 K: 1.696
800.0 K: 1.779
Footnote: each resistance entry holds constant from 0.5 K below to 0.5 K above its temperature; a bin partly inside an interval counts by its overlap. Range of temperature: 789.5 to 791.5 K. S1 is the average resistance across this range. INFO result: 1.23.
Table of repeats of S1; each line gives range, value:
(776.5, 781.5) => 1.38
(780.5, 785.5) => 1.5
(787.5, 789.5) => 1.56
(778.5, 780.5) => 1.32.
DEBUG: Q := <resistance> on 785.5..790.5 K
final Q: 1.56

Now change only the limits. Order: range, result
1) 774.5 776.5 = 1.59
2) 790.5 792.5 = 1.03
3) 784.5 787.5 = 1.68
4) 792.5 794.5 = 0.837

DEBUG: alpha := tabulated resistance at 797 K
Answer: 1.39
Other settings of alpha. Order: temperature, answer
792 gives 0.9382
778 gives 1.425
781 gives 1.343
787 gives 1.679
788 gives 1.635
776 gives 1.545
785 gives 1.671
